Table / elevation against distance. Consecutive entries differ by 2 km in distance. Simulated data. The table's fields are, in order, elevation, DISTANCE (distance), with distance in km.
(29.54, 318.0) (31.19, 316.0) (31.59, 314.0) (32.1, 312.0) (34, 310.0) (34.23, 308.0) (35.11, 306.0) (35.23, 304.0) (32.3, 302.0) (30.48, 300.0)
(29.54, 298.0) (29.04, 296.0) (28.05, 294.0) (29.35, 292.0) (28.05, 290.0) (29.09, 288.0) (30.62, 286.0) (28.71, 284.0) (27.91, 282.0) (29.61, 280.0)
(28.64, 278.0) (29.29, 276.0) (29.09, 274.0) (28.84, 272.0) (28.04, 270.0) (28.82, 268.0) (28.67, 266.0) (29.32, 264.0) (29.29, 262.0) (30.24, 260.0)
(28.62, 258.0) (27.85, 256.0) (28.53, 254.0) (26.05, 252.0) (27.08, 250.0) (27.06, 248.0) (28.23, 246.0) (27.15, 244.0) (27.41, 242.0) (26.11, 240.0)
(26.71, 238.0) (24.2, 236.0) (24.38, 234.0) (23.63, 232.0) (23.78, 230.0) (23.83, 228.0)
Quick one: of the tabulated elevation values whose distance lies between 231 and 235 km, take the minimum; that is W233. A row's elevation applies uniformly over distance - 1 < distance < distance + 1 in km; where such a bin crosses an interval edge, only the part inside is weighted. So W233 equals 23.63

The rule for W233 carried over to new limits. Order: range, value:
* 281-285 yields 27.91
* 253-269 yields 27.85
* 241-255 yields 26.05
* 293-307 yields 28.05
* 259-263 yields 29.29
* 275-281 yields 28.64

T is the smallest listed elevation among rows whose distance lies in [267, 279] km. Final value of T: 28.04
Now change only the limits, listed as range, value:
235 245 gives 24.2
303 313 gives 32.1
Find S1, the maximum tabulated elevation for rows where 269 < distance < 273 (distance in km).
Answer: 28.84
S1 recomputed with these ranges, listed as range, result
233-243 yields 27.41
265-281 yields 29.61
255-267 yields 30.24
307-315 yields 34.23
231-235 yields 24.38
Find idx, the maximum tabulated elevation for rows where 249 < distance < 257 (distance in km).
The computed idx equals 28.53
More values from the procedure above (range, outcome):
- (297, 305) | 35.23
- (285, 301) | 30.62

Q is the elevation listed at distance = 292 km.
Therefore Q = 29.35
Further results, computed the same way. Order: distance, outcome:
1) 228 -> 23.83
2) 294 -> 28.05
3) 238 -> 26.71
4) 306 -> 35.11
